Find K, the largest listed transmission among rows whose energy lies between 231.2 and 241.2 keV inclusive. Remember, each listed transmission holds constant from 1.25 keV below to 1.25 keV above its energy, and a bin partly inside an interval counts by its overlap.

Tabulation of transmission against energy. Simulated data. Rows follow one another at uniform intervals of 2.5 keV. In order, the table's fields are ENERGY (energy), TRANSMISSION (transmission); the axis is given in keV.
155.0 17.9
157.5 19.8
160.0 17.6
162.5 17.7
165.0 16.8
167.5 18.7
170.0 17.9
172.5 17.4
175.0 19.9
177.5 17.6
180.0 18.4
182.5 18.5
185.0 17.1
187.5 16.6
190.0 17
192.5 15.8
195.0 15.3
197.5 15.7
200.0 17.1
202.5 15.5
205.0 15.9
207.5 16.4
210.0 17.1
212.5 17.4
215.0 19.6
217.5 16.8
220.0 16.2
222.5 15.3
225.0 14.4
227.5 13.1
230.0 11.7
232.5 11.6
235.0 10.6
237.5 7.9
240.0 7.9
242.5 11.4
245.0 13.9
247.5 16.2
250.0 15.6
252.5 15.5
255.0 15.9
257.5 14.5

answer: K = 11.6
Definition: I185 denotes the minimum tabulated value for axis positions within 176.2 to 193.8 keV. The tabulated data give 15.8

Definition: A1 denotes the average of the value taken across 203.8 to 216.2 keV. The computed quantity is 17.3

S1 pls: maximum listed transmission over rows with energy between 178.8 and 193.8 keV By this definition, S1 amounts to 18.5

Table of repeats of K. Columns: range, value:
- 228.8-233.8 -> 11.7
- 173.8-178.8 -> 19.9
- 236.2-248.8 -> 16.2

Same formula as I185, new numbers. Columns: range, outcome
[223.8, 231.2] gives 11.7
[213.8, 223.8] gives 15.3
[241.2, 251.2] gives 11.4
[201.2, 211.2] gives 15.5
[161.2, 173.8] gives 16.8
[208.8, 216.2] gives 17.1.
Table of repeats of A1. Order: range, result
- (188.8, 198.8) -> 16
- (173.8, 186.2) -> 18.3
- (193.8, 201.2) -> 16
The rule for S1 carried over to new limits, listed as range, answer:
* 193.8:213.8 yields 17.4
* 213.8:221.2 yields 19.6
